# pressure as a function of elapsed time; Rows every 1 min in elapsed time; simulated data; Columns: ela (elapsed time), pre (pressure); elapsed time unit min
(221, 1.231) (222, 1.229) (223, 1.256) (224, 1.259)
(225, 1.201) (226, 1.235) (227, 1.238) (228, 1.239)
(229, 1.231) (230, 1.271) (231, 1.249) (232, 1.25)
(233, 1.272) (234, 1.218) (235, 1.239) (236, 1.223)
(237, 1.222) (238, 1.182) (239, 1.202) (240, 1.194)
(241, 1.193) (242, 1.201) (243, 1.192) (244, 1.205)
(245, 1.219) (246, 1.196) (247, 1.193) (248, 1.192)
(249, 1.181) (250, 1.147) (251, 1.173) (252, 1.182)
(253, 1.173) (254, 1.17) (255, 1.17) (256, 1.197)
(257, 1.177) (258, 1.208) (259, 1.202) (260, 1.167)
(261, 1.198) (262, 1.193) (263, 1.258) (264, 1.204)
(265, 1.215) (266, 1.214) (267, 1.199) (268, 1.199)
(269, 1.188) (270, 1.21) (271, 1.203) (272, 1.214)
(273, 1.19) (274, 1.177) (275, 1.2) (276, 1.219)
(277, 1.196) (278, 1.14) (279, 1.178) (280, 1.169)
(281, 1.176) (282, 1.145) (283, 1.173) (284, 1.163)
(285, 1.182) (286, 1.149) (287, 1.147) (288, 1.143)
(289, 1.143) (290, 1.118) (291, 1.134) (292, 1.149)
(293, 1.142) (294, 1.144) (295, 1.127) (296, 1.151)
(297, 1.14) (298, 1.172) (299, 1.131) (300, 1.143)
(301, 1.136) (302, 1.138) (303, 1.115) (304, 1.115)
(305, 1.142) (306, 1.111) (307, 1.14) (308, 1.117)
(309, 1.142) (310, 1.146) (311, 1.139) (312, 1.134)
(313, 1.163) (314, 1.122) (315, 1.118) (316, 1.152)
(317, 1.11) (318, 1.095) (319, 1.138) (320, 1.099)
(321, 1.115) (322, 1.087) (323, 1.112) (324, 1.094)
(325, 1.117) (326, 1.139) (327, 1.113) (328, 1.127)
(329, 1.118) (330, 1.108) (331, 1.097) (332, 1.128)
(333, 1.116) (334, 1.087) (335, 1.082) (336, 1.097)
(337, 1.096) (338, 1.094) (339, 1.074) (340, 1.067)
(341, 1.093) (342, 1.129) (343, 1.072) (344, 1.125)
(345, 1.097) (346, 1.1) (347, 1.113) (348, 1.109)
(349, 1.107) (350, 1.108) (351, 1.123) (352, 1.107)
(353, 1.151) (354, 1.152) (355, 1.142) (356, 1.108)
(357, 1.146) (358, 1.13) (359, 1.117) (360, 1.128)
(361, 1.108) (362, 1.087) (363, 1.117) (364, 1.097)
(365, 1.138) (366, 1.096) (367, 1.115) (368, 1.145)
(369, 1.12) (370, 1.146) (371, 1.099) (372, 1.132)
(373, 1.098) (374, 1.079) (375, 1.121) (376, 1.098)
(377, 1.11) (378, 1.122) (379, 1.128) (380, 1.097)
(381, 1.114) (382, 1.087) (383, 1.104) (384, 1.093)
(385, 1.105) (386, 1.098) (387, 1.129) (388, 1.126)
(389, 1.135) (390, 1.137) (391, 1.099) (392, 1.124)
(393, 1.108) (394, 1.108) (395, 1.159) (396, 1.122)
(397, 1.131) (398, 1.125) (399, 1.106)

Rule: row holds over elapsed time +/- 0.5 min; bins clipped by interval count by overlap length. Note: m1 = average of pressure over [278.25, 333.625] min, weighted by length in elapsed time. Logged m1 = 1.13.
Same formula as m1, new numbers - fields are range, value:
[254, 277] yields 1.2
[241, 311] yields 1.17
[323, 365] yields 1.11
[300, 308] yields 1.13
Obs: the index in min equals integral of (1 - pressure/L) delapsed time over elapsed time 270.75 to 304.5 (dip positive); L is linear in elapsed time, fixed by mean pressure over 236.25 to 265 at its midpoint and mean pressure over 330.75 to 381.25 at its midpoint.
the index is 0.2 min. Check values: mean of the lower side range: 1.19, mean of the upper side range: 1.11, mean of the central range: 1.16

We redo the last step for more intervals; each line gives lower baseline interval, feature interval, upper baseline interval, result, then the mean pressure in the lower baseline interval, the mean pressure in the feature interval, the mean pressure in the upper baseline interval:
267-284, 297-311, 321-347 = 0.13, 1.19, 1.13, 1.1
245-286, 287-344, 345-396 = 1.62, 1.19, 1.12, 1.12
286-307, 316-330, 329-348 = -0.01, 1.14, 1.11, 1.1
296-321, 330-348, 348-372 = 0.43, 1.13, 1.1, 1.12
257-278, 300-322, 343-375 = 0.63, 1.2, 1.13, 1.12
